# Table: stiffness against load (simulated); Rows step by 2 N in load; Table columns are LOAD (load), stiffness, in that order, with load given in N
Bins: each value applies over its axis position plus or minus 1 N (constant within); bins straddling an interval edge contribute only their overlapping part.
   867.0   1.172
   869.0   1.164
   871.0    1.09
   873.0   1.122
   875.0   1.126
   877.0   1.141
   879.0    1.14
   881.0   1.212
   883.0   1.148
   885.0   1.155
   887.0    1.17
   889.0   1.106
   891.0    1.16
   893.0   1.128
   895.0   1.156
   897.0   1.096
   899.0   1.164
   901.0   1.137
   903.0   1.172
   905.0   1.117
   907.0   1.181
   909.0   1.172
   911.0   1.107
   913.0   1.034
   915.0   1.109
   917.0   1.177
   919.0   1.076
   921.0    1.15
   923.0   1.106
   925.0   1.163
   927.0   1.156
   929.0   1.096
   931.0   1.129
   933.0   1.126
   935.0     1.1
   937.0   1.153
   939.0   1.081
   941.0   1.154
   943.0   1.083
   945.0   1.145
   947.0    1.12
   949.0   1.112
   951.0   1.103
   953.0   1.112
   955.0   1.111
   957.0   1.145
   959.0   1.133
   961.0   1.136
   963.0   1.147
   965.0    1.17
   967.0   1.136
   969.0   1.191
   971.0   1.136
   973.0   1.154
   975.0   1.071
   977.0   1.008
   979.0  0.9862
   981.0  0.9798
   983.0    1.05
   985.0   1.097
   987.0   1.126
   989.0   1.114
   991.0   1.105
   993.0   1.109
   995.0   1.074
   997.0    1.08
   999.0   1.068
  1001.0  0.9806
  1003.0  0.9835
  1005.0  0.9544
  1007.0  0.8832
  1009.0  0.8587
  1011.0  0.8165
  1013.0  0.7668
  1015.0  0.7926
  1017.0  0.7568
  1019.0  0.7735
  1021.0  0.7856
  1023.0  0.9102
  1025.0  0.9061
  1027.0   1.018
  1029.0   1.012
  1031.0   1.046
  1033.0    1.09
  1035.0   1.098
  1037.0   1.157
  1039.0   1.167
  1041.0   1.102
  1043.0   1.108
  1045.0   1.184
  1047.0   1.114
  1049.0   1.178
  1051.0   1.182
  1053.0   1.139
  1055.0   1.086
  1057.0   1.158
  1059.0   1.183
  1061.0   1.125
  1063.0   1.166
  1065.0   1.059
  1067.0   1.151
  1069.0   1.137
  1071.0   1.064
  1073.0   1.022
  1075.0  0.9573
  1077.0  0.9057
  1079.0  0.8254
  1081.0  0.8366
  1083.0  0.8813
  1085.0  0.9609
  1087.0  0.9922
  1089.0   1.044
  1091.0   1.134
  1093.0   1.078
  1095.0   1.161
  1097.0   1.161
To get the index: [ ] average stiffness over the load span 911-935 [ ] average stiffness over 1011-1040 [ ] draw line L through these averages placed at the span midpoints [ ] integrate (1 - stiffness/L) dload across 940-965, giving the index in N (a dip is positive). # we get -1.4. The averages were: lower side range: 1.12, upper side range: 0.944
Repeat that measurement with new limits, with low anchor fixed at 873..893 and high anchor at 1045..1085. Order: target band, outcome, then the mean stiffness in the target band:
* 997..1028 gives 5.62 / 0.89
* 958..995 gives 0.07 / 1.1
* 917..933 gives 0.00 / 1.13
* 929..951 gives 0.06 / 1.12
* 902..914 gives 0.06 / 1.13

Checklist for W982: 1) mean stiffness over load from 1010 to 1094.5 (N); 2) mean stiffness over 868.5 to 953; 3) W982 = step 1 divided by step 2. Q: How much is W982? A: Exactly 0.90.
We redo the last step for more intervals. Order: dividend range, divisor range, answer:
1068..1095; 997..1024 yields 1.13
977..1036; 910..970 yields 0.87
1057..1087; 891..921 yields 0.90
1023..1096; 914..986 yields 0.96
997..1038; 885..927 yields 0.83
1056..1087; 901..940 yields 0.91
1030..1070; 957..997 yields 1.03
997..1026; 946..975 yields 0.78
